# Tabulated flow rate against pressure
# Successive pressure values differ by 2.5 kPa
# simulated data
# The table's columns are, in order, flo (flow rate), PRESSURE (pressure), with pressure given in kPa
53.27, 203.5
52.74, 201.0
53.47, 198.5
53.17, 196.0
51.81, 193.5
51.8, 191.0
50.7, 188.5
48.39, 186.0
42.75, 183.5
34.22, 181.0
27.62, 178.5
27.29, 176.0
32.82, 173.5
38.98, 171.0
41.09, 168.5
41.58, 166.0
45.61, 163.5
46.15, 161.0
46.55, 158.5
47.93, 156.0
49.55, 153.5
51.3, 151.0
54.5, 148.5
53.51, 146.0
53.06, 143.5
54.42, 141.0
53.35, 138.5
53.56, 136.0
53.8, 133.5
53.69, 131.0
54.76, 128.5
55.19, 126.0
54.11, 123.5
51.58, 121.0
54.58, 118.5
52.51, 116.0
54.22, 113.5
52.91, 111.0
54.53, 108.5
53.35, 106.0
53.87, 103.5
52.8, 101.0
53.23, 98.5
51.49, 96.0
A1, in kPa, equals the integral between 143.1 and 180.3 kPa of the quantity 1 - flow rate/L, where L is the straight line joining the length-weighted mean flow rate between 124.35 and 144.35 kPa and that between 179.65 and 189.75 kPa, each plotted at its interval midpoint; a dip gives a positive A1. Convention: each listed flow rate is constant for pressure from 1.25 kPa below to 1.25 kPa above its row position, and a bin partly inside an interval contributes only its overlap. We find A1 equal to 4.1 kPa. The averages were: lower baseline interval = 54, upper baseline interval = 43.9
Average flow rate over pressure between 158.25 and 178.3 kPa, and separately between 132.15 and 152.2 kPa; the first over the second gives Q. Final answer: 0.7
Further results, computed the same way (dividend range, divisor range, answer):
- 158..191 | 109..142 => 0.75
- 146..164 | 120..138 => 0.92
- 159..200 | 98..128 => 0.80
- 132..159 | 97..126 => 0.97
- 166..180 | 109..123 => 0.64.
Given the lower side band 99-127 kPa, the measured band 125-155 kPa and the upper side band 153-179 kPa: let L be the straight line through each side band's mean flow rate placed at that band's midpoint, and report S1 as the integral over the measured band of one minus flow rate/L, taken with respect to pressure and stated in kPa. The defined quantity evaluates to -4.1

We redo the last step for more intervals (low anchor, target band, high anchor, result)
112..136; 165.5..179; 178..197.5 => 3.6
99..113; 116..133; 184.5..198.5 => -0.3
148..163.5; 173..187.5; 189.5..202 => 4.3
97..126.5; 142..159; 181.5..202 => 0.2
